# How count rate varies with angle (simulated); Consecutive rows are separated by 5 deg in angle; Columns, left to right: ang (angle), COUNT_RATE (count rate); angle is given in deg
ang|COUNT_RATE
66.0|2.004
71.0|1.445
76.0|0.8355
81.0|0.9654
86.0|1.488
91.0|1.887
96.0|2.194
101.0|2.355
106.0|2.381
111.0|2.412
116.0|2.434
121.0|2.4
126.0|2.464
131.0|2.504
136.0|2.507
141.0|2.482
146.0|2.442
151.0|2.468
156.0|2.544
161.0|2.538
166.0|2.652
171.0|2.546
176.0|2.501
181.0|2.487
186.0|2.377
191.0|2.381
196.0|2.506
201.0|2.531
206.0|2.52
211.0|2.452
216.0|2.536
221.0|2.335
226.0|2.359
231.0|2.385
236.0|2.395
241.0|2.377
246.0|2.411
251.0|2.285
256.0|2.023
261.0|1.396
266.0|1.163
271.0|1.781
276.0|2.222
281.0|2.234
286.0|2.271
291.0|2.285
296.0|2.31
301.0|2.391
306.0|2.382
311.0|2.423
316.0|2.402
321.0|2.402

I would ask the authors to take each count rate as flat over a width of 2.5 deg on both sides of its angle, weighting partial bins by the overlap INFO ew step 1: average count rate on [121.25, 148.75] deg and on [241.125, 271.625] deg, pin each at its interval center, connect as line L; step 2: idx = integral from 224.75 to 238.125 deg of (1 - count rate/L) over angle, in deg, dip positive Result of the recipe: -2.48 deg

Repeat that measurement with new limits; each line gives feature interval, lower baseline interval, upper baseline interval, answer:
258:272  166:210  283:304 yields 5.5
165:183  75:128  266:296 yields -4.4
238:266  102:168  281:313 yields 4.2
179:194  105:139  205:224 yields 0.2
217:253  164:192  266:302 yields -1.1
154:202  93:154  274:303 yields -2.7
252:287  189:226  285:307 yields 7.3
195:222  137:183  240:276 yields -3.2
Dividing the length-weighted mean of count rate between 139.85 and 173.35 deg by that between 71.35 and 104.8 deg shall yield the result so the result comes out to 1.5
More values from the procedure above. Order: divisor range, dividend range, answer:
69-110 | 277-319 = 1.35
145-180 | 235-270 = 0.78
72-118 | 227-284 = 1.11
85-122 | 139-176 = 1.14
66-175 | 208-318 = 1.01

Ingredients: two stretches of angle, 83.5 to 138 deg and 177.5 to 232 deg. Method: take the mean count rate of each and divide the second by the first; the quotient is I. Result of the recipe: 1.08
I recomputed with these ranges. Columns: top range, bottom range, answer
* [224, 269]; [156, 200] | 0.83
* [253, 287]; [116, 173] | 0.74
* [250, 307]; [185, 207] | 0.83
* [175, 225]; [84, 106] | 1.21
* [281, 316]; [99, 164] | 0.95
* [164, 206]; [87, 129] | 1.09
